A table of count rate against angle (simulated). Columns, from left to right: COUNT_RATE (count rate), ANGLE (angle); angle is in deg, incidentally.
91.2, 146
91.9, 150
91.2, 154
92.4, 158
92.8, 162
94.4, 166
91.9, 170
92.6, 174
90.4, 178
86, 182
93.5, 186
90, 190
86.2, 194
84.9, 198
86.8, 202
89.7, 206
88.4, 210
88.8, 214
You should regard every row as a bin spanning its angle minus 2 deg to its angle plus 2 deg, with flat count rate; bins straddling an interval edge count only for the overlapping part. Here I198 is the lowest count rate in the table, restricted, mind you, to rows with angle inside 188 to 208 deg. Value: 84.9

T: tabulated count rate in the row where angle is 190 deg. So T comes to 90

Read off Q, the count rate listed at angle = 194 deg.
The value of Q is 86.2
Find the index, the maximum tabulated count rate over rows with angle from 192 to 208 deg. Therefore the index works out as 89.7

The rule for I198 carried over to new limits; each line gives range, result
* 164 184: 86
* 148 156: 91.2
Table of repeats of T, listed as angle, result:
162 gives 92.8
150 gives 91.9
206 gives 89.7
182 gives 86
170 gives 91.9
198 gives 84.9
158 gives 92.4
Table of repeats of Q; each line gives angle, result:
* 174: 92.6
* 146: 91.2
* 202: 86.8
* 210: 88.4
